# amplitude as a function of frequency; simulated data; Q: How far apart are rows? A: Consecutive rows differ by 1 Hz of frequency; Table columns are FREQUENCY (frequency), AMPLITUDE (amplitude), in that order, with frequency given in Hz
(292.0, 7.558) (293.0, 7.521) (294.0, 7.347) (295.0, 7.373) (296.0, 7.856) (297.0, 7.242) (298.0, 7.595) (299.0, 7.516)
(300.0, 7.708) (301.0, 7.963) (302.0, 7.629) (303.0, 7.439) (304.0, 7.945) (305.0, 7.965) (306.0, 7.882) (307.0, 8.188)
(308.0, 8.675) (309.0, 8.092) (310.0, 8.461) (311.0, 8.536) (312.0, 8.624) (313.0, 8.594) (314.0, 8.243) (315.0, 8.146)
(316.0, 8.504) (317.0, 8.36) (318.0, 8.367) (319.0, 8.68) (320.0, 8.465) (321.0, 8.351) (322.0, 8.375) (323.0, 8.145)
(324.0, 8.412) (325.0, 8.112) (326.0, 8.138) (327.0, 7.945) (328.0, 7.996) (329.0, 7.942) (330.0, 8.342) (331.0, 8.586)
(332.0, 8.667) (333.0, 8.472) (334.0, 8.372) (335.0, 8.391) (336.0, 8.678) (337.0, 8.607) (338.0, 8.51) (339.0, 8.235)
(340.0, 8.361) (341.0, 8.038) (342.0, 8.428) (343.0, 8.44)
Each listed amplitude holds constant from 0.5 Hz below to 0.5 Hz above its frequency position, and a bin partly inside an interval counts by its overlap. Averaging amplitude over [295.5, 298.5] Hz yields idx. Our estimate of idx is 7.56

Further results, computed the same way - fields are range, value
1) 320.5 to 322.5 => 8.36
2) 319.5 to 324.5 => 8.35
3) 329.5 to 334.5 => 8.49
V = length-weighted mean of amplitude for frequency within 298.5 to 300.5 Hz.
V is 7.61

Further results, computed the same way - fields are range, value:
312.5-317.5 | 8.37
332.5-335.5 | 8.41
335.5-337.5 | 8.64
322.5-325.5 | 8.22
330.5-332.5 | 8.63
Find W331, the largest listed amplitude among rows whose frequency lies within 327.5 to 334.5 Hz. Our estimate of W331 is 8.667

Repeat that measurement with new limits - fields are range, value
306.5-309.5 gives 8.675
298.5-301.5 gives 7.963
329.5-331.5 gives 8.586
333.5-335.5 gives 8.391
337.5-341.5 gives 8.51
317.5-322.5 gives 8.68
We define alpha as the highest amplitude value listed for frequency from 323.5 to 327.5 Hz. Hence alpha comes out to 8.412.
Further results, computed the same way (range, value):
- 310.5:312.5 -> 8.624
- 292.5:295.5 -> 7.521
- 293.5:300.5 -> 7.856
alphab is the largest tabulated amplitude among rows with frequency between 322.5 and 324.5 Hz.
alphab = 8.412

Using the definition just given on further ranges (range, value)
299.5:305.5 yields 7.965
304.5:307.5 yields 8.188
